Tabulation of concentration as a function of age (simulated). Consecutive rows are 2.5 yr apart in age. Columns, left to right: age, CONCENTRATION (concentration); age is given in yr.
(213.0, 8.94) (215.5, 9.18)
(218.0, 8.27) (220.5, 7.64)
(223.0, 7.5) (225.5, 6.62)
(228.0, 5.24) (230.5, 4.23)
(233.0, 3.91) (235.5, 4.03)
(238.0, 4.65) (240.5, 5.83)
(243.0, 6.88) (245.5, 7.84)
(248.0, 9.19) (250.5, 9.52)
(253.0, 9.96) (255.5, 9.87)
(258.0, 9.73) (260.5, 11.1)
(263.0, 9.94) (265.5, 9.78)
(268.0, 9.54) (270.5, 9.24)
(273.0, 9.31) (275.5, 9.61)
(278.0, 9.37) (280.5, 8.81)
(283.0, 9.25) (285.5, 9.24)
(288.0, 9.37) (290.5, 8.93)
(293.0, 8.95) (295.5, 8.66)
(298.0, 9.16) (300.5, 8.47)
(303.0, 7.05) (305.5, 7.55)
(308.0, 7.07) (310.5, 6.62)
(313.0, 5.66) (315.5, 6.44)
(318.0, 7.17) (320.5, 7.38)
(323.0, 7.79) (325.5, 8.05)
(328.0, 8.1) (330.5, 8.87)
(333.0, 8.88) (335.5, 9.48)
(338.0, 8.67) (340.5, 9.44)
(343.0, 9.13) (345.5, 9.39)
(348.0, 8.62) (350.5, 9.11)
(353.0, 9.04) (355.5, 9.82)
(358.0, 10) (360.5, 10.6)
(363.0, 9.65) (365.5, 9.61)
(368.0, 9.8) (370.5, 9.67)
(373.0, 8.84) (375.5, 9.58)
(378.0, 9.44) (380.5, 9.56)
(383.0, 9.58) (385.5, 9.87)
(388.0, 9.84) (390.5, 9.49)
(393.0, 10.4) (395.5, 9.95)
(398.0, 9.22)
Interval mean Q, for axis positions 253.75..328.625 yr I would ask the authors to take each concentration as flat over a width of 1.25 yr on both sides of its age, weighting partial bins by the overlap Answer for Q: 8.59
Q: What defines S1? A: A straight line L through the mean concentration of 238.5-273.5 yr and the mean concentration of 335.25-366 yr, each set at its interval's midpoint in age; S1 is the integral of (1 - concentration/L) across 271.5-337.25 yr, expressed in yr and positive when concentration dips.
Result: 6.7 yr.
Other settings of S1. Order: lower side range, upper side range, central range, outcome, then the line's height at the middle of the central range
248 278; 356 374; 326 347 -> 1.7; 9.75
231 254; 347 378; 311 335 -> 2.8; 8.62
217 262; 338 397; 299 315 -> 2.7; 8.51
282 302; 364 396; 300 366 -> 6.3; 9.29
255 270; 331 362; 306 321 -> 4.5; 9.58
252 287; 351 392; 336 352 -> 0.9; 9.64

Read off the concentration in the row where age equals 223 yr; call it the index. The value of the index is 7.5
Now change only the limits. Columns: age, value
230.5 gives 4.23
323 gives 7.79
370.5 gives 9.67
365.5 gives 9.61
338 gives 8.67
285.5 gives 9.24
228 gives 5.24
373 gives 8.84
